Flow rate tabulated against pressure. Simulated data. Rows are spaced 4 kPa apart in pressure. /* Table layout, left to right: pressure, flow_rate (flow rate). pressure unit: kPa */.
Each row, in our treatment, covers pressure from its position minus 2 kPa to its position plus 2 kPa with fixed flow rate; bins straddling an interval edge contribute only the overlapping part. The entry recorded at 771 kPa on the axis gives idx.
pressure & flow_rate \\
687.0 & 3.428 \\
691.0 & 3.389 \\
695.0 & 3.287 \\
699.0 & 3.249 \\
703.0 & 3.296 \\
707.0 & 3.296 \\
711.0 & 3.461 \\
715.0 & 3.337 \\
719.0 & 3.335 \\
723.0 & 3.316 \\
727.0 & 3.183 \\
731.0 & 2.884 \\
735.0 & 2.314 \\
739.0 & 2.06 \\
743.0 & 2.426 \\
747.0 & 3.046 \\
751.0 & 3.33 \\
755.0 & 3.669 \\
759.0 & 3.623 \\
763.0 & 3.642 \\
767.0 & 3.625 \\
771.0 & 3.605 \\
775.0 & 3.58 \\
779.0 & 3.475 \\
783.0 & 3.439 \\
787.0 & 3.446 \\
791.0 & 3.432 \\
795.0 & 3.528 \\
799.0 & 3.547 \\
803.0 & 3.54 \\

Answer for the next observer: 3.605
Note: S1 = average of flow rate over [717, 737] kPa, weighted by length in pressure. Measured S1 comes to 3.01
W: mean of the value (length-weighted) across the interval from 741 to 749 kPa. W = 2.74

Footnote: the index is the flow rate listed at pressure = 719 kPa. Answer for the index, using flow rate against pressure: 3.335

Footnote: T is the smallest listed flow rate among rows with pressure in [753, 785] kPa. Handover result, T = 3.439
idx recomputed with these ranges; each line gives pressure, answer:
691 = 3.389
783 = 3.439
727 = 3.183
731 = 2.884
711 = 3.461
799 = 3.547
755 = 3.669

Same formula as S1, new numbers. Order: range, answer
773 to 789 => 3.48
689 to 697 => 3.34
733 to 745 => 2.27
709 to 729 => 3.33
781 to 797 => 3.46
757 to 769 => 3.63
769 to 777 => 3.59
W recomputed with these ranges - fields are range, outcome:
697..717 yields 3.33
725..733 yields 3.03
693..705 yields 3.28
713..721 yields 3.34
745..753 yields 3.19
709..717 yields 3.4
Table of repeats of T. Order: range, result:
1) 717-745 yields 2.06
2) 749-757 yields 3.33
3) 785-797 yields 3.432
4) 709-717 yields 3.337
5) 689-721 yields 3.249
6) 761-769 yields 3.625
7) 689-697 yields 3.287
